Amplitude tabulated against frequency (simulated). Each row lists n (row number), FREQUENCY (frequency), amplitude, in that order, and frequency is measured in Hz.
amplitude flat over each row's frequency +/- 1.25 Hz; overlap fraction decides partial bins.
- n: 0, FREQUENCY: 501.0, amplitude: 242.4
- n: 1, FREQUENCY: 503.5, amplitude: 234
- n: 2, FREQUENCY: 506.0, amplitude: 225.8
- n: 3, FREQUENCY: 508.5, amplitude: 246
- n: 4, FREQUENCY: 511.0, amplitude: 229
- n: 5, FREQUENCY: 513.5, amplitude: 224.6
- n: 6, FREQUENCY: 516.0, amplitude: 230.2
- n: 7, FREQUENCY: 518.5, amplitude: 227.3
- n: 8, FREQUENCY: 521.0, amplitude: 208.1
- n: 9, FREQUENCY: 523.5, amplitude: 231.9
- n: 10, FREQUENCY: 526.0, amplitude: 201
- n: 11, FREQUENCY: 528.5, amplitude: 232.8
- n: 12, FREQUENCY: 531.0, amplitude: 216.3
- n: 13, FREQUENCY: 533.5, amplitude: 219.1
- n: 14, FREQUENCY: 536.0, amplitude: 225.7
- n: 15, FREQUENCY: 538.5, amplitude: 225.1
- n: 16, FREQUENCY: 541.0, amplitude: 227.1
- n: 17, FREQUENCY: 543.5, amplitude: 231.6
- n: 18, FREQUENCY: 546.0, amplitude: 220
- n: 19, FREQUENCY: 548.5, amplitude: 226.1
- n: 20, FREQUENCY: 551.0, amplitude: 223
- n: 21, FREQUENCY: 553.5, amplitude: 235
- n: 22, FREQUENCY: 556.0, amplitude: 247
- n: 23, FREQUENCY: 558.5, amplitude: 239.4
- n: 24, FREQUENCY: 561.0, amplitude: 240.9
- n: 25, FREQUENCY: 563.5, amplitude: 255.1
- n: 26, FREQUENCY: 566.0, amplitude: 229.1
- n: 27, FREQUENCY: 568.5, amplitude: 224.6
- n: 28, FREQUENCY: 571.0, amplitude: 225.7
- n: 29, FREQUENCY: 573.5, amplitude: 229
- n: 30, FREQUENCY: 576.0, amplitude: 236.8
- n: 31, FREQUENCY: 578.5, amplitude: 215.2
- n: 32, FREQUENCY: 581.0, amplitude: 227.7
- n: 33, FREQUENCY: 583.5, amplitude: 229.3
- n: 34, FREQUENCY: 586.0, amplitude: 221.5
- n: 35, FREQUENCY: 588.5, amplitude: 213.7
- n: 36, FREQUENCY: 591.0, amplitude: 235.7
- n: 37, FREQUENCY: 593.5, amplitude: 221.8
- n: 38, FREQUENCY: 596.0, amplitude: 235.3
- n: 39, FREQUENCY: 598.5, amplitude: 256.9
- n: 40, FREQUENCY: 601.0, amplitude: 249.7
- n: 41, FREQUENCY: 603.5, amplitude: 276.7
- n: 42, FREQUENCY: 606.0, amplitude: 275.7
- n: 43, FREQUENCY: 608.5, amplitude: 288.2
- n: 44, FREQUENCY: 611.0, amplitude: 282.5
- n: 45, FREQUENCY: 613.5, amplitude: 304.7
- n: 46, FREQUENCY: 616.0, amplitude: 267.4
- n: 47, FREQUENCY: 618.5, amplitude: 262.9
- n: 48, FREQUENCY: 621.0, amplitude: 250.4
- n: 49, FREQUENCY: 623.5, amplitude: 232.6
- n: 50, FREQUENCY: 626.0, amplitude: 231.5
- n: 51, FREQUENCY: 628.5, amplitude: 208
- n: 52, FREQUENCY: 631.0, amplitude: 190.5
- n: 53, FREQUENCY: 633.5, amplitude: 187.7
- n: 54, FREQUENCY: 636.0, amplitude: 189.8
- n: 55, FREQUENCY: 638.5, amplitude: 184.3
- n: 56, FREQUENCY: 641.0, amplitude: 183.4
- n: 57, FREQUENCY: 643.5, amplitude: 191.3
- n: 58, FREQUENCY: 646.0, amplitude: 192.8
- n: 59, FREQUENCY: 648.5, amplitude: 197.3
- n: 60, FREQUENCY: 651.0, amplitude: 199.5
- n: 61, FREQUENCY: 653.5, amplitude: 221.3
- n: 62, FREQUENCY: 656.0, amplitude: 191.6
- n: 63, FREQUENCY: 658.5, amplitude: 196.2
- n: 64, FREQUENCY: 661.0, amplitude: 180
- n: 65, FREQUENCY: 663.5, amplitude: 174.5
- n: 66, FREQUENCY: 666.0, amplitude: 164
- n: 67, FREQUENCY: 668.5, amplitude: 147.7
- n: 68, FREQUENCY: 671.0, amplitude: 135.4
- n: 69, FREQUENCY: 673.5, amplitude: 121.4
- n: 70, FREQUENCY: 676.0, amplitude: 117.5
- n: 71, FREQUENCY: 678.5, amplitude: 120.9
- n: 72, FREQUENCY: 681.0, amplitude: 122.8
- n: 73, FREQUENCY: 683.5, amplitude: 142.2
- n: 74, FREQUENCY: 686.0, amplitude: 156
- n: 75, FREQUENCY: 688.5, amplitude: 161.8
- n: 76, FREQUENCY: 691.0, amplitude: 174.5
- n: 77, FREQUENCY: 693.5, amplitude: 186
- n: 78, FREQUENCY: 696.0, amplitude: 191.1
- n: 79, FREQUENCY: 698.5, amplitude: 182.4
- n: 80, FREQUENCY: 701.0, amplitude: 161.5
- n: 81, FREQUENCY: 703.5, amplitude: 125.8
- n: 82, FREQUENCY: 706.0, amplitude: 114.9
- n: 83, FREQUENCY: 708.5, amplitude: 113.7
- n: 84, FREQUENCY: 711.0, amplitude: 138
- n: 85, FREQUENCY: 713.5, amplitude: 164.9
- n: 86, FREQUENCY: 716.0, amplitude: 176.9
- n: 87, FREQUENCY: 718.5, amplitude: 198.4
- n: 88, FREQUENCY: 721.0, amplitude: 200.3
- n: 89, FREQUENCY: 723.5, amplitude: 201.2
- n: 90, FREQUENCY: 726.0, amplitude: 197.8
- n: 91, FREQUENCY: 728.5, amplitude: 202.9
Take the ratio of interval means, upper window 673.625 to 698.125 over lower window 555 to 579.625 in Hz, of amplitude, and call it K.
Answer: 0.6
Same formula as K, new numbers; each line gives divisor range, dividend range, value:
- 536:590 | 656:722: 0.68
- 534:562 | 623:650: 0.86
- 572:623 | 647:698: 0.67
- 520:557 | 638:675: 0.79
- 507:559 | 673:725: 0.69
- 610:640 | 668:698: 0.64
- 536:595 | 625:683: 0.76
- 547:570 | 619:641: 0.89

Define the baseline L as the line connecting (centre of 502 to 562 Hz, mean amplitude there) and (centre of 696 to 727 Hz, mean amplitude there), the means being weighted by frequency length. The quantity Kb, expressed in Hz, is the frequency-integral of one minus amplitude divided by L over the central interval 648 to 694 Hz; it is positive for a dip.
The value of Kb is 4.36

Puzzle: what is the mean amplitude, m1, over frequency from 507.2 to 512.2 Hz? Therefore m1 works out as 237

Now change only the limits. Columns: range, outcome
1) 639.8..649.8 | 191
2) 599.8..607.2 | 267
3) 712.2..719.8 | 180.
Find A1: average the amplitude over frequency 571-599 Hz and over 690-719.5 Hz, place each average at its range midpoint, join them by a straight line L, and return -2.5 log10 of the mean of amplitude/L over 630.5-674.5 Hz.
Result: 0.06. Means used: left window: 228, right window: 160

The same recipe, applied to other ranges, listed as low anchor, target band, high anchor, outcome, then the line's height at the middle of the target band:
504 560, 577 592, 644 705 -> -0.10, 204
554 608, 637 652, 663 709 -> -0.04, 184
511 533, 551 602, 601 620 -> 0.10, 256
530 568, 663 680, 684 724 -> 0.28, 178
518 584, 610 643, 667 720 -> -0.21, 187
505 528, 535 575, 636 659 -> -0.07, 216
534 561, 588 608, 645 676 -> -0.21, 205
